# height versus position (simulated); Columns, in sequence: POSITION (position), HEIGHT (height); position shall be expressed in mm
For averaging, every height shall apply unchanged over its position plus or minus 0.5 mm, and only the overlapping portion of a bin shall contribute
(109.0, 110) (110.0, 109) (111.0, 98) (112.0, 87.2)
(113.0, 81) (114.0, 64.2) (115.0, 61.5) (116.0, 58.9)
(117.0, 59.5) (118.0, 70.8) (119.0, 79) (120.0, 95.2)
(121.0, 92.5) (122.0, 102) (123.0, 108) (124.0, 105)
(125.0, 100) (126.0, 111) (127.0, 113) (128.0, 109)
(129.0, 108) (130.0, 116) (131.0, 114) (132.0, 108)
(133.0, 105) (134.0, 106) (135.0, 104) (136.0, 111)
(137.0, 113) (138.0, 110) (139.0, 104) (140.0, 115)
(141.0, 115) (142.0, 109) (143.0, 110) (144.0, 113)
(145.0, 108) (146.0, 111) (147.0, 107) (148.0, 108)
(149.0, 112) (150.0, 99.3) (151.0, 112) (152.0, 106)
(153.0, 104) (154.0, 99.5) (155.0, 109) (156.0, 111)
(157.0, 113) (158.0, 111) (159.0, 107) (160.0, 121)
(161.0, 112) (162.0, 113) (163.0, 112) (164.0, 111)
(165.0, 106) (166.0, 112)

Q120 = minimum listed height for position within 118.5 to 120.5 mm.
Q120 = 79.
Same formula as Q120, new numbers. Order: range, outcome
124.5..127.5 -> 100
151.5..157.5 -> 99.5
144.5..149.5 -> 107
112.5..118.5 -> 58.9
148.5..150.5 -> 99.3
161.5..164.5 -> 111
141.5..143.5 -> 109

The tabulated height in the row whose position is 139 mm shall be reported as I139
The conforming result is 104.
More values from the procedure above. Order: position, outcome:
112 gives 87.2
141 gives 115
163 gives 112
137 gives 113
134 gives 106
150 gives 99.3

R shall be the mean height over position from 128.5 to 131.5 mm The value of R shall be 113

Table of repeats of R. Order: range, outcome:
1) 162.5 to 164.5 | 112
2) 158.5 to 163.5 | 113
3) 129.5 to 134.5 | 110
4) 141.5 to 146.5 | 110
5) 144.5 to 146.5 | 110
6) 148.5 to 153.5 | 107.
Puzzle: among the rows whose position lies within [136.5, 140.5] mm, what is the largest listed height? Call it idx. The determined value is 115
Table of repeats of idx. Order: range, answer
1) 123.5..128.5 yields 113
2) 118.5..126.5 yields 111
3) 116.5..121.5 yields 95.2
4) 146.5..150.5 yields 112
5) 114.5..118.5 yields 70.8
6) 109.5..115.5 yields 109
